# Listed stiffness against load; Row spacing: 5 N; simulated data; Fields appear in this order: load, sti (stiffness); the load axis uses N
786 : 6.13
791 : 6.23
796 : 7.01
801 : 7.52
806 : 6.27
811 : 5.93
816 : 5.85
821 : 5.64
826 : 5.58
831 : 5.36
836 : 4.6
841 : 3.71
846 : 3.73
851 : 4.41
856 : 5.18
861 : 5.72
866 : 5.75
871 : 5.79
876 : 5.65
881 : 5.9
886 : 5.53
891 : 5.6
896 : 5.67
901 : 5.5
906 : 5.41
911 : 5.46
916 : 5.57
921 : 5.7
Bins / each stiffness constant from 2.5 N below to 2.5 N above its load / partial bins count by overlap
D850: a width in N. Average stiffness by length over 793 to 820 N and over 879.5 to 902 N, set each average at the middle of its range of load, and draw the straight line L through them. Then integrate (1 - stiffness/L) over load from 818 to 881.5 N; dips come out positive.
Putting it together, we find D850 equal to 9.4 N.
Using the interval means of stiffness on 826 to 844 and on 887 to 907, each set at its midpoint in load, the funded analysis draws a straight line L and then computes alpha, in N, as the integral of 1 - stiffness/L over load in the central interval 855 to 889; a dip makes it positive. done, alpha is -3.1 N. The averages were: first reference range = 4.68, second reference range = 5.55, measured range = 5.67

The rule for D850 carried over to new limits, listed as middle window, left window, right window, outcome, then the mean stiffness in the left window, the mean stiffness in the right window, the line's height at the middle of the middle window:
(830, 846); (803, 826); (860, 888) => 4.09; 5.92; 5.73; 5.84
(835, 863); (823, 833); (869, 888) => 5.27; 5.48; 5.72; 5.58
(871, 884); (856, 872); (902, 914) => -0.40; 5.66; 5.45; 5.6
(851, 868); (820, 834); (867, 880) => 0.87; 5.48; 5.74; 5.67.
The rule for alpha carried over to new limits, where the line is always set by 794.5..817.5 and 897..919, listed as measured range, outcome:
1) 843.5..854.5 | 3.46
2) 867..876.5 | 0.20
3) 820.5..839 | 3.16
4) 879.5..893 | 0.14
